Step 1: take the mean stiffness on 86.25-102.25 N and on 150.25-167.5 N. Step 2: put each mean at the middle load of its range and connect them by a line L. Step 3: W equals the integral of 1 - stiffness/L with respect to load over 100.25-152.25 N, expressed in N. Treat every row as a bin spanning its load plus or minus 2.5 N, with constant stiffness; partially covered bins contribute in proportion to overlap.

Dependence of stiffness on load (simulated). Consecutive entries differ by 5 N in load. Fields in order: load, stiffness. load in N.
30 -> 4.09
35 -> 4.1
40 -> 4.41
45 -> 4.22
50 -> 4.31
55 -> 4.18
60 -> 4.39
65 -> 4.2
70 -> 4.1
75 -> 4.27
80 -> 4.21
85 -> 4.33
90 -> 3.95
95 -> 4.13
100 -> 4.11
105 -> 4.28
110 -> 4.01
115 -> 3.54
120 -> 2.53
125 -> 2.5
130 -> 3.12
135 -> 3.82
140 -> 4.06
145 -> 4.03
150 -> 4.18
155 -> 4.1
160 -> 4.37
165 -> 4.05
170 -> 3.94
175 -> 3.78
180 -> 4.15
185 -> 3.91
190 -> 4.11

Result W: 6.3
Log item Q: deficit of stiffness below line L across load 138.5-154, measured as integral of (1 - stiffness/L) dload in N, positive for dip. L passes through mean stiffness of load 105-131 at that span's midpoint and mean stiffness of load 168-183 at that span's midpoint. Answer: -2.1 N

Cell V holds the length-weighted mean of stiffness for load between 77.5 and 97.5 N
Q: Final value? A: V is 4.15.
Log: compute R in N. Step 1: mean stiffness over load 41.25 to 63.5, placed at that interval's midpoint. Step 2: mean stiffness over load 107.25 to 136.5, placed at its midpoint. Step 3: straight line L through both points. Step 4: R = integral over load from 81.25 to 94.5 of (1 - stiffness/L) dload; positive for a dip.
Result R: -1.40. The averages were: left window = 4.28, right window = 3.24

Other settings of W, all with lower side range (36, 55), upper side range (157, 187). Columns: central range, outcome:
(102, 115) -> 0.41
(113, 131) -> 5.42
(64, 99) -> 0.36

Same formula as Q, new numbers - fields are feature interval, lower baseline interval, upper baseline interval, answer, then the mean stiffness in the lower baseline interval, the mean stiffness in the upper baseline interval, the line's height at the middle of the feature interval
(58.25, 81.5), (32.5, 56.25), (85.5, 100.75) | -0.35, 4.25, 4.09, 4.17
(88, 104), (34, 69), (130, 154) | 0.04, 4.26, 3.93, 4.1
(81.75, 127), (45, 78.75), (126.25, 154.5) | 3.17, 4.24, 3.8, 4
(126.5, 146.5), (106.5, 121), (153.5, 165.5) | 0.93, 3.51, 4.2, 3.85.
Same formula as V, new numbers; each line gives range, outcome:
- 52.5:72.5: 4.22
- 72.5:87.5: 4.27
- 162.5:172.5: 4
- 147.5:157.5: 4.14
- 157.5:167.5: 4.21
